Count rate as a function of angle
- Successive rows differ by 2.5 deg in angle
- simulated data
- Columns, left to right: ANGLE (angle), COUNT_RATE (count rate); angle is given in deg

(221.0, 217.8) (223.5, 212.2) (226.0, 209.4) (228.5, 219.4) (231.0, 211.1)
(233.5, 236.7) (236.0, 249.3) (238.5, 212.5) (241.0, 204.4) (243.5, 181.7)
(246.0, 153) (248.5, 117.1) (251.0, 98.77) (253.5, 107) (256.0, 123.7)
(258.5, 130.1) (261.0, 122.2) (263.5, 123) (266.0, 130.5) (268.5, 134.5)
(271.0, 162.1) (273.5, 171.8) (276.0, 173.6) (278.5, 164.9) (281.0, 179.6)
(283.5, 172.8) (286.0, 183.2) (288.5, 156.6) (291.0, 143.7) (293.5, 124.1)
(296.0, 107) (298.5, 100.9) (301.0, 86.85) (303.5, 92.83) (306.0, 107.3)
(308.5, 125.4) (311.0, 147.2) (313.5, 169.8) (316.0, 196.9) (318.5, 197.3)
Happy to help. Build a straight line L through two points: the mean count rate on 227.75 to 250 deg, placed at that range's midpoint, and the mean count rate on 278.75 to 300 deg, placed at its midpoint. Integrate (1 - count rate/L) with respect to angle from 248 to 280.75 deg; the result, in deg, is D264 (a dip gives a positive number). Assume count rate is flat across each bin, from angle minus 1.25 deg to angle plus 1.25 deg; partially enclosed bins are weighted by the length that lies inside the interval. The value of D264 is 6.2 deg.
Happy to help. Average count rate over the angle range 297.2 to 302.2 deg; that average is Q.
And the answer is 94.1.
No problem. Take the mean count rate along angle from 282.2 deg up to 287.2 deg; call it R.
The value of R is 178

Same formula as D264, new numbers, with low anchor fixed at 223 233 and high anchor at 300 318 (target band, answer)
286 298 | 1.32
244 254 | 3.61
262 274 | 2.26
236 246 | 0.13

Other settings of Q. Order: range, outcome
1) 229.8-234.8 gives 224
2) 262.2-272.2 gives 137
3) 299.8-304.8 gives 90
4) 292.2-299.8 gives 111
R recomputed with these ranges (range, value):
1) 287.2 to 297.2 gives 133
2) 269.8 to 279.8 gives 168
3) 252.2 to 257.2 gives 115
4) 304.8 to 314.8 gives 138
